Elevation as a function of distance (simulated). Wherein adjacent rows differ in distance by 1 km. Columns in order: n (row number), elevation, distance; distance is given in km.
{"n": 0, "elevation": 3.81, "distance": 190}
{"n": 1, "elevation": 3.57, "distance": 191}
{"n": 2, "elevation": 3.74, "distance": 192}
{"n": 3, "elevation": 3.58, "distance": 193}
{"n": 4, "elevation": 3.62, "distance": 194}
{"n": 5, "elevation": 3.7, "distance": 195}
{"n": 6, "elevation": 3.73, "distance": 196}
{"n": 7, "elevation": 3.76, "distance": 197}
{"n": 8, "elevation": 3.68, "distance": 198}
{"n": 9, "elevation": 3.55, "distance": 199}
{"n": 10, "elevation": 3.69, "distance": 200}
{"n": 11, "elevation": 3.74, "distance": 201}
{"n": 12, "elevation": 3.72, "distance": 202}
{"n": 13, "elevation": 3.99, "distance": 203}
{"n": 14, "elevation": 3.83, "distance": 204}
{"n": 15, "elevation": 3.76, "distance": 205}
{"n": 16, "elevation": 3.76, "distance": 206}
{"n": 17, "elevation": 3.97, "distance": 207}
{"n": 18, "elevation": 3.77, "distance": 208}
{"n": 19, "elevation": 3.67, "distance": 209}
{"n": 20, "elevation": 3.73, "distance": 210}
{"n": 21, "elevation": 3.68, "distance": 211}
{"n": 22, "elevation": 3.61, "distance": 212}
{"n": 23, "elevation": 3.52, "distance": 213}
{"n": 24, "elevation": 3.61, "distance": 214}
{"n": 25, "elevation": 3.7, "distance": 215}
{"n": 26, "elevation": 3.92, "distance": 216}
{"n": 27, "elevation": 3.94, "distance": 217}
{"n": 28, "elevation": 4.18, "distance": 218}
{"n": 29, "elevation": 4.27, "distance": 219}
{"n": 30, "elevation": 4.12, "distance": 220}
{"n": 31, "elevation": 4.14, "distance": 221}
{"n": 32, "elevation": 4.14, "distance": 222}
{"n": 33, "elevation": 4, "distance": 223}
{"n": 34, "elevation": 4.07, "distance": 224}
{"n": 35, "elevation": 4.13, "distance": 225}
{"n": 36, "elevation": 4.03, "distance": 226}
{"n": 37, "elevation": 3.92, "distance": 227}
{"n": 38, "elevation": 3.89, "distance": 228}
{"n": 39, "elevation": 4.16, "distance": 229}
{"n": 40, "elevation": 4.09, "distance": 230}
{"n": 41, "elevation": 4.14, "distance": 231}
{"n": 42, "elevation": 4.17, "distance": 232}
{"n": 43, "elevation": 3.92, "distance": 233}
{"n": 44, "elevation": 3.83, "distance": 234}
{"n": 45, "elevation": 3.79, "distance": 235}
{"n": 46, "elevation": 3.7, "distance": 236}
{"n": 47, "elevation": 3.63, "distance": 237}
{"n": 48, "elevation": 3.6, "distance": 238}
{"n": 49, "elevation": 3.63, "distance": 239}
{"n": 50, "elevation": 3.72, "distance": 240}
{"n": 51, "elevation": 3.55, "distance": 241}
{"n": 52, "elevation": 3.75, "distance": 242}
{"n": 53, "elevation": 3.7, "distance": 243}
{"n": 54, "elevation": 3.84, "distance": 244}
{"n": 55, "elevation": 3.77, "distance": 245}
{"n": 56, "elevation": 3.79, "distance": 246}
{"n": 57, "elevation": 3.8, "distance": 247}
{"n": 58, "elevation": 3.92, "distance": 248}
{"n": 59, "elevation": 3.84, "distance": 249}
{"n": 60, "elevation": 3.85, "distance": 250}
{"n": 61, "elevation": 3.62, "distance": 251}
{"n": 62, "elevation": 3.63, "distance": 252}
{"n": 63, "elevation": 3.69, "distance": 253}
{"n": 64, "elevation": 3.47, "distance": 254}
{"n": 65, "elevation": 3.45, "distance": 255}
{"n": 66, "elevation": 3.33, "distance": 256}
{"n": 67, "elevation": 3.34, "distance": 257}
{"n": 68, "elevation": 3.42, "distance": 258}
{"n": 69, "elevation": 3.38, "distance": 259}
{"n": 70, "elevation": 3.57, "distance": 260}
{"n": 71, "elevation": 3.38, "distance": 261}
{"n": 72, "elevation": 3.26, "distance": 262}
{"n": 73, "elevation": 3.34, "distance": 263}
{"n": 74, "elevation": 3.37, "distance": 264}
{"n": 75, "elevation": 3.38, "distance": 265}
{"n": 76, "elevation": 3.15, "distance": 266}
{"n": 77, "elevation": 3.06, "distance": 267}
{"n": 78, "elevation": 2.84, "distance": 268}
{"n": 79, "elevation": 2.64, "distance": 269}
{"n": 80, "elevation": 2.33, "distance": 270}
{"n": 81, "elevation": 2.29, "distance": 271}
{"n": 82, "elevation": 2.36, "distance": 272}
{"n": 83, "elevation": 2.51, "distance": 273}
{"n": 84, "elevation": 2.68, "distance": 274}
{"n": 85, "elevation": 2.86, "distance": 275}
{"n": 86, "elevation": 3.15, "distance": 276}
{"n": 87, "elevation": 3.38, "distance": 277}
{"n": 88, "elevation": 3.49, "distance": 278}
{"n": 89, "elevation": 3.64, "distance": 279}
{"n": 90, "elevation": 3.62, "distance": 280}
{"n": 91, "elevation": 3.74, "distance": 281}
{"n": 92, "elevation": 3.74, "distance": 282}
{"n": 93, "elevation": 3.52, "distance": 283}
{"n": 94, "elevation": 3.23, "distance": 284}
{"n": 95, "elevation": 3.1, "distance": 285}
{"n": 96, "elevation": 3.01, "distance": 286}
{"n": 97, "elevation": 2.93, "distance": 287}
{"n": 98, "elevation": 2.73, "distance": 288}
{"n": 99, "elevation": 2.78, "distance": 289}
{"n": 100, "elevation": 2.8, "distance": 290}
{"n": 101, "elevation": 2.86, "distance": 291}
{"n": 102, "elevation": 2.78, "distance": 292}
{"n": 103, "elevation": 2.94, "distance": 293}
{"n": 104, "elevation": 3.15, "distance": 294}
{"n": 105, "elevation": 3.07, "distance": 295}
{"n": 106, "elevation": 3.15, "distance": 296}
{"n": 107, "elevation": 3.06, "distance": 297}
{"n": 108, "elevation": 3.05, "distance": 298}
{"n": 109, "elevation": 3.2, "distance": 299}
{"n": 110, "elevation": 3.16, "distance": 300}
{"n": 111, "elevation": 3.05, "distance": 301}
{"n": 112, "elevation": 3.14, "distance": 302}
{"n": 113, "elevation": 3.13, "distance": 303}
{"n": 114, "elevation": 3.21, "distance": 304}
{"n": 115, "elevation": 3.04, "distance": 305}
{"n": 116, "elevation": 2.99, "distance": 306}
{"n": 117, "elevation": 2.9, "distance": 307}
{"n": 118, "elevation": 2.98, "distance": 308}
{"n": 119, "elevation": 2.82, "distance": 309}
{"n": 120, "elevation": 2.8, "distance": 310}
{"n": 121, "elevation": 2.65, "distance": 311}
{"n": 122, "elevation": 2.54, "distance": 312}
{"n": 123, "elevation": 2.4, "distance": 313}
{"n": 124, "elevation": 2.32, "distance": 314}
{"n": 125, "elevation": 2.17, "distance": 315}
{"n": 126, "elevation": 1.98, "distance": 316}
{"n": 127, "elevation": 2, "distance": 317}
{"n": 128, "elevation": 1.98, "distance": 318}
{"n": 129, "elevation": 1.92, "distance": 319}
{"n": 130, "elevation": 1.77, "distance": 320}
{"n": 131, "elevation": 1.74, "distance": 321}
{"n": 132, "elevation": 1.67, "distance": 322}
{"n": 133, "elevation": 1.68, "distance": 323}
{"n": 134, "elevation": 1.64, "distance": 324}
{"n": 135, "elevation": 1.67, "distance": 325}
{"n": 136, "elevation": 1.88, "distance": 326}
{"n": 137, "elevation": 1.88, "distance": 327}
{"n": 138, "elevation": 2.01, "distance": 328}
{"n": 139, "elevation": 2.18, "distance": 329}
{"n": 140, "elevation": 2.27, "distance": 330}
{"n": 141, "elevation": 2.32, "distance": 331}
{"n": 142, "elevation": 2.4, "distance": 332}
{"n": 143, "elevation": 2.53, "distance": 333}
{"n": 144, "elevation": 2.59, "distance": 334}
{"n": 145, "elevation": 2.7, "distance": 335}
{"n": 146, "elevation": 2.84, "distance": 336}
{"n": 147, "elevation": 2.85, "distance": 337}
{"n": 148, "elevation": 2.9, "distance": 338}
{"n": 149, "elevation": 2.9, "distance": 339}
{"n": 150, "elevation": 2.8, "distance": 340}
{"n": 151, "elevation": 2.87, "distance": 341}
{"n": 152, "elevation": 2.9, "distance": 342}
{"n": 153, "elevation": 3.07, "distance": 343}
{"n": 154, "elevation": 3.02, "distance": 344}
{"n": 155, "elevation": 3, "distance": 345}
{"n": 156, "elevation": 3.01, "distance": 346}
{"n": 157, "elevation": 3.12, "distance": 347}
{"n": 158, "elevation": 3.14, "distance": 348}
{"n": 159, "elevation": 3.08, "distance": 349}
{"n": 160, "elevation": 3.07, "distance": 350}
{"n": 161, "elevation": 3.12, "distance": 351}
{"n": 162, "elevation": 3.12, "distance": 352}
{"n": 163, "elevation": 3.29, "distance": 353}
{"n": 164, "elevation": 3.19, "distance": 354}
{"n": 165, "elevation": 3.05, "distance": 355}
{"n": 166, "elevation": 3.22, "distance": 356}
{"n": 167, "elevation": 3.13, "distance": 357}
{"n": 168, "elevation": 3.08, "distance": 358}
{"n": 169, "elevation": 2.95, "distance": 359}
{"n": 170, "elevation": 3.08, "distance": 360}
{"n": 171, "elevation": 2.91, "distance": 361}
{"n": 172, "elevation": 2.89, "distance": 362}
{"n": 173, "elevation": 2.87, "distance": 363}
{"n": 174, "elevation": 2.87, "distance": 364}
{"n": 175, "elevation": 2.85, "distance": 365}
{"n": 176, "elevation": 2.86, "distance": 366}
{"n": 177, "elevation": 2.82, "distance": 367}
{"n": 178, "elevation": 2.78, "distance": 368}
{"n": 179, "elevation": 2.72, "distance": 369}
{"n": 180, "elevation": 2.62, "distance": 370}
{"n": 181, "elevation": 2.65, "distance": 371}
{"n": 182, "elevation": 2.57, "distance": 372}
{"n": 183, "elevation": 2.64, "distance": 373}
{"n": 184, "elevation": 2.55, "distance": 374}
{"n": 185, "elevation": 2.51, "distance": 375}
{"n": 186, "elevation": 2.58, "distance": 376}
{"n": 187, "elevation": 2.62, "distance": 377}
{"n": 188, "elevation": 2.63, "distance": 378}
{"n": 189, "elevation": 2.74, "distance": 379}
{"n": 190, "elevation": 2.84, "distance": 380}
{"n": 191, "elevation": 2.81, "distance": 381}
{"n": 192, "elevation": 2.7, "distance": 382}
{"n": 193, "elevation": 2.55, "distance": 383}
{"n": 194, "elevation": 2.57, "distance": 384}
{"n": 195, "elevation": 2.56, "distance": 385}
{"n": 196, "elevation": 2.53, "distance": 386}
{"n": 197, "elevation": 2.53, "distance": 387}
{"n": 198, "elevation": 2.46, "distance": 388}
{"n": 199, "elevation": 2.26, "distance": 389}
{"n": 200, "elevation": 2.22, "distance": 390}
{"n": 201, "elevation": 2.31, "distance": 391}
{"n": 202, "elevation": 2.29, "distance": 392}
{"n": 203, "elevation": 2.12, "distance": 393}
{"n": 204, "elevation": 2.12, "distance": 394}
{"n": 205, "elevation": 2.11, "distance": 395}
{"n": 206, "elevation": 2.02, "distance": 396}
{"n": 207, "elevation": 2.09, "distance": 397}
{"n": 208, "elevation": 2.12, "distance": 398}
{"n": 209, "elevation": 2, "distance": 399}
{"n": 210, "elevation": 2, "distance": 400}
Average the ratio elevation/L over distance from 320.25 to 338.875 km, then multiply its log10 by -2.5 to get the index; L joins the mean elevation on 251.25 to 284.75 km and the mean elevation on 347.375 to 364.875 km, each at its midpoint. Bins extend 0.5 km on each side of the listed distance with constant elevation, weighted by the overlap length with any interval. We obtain 0.366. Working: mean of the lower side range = 3.22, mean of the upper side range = 3.06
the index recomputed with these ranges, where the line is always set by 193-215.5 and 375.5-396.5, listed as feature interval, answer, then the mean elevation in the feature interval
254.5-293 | 0.04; 3.11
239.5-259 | -0.08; 3.65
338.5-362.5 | -0.13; 3.04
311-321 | 0.35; 2.13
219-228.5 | -0.14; 4.06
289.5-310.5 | 0.01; 3.01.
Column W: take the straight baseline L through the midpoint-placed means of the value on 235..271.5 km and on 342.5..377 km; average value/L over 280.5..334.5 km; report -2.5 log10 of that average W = 0.21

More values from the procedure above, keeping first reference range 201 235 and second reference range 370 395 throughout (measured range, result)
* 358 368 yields -0.09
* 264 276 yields 0.24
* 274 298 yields 0.06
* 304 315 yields 0.15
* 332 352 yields -0.02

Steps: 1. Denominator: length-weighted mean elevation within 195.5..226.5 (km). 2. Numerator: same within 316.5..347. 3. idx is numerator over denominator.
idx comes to 0.62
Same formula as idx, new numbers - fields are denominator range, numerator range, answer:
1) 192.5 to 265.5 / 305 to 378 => 0.70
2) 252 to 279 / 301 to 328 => 0.75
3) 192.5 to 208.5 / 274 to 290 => 0.86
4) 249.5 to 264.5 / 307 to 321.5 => 0.67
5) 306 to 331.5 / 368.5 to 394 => 1.16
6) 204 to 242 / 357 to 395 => 0.68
